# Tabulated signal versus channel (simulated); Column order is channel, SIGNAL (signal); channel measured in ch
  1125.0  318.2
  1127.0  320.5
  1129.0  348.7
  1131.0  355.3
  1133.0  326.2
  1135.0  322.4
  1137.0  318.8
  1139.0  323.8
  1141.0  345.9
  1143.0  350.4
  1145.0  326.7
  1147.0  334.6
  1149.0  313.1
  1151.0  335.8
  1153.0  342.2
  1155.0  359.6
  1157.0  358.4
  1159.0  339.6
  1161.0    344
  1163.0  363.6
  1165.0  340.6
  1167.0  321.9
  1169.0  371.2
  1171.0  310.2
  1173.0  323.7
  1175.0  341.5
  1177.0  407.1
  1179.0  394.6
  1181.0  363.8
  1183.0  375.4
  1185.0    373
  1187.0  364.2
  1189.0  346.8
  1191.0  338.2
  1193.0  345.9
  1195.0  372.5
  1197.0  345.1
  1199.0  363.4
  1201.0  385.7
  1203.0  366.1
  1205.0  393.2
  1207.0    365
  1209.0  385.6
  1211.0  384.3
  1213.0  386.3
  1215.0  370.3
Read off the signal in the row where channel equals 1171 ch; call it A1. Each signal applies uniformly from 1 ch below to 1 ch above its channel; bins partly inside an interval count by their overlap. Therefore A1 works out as 310.2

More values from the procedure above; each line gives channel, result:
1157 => 358.4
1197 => 345.1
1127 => 320.5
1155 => 359.6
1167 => 321.9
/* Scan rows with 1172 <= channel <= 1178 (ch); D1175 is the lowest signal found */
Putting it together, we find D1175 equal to 323.7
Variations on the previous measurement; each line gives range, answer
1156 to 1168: 321.9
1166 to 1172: 310.2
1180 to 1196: 338.2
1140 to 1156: 313.1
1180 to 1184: 363.8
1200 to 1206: 366.1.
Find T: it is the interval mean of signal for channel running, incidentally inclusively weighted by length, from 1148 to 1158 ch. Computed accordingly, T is 342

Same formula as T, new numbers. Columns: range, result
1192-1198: 354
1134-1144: 332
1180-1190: 365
